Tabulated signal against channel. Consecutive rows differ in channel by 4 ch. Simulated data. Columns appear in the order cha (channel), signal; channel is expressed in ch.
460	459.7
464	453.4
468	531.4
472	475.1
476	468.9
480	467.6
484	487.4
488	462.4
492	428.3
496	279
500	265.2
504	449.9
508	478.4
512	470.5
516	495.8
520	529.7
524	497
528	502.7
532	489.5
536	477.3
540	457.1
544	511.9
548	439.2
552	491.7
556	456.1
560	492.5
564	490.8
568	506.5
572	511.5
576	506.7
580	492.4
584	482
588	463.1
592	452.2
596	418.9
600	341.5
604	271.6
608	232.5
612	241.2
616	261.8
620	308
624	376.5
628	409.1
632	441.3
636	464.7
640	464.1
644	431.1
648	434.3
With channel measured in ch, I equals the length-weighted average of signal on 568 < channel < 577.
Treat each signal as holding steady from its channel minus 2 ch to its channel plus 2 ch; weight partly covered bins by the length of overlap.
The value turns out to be 509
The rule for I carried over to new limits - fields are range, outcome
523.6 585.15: 488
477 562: 459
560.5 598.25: 480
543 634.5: 417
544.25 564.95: 476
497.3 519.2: 432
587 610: 359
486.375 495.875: 412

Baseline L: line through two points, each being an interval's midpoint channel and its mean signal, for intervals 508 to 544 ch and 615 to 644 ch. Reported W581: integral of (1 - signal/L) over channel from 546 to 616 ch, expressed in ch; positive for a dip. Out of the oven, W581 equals 3.02 ch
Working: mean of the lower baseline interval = 491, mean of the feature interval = 424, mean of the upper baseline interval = 397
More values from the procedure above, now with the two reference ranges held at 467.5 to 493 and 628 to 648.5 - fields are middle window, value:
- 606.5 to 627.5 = 7.2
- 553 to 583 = -2.4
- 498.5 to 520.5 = 1.0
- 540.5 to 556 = -0.5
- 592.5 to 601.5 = 1.1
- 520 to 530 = -0.9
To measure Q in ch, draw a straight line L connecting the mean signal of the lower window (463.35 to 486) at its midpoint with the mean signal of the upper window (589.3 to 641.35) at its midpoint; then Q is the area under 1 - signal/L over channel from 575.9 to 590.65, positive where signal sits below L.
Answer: -3.6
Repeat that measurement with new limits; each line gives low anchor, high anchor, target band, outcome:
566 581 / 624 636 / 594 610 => 5.13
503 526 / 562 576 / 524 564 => 1.24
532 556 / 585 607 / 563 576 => -2.20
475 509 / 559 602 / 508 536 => -3.86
